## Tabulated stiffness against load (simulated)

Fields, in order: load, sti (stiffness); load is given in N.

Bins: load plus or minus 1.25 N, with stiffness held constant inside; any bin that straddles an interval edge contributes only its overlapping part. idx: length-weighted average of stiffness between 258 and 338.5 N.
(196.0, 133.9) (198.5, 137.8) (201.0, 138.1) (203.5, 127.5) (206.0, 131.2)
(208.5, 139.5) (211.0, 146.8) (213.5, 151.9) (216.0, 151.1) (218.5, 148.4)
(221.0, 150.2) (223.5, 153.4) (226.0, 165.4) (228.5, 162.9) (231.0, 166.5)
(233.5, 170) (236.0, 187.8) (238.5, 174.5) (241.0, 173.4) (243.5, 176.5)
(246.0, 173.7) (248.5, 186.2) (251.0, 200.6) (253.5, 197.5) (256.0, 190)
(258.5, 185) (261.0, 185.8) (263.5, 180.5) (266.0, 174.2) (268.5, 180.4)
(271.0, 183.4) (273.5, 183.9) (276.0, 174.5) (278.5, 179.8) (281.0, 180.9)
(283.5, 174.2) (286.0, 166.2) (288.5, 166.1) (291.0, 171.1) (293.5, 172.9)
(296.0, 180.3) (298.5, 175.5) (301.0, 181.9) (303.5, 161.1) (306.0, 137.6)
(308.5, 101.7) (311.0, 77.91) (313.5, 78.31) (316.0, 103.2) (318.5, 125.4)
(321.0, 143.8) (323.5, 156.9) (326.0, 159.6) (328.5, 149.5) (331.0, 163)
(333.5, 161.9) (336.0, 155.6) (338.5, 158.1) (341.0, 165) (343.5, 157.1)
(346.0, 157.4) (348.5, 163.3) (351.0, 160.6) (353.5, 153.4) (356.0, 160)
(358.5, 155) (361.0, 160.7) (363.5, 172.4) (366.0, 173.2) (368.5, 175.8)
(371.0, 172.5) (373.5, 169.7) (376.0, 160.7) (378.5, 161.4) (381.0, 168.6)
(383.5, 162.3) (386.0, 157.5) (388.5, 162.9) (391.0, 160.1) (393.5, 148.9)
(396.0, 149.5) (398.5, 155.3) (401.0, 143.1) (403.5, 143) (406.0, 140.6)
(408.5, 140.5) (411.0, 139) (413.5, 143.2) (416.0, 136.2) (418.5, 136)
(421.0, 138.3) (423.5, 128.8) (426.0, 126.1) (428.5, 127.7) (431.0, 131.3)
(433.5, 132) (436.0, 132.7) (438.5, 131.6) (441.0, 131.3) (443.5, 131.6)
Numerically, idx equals 158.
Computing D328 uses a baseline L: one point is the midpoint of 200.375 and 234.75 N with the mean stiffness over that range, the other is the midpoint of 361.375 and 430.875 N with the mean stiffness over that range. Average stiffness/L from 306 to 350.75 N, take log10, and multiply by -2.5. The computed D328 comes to 0.08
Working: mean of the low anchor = 150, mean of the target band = 140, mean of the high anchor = 151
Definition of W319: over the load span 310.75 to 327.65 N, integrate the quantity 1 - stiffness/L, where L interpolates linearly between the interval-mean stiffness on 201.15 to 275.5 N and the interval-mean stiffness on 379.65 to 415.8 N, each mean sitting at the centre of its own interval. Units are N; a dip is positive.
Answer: 3.8 N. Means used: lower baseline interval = 169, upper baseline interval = 151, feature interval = 124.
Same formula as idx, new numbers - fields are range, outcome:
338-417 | 157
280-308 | 168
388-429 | 142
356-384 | 166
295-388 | 153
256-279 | 181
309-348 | 141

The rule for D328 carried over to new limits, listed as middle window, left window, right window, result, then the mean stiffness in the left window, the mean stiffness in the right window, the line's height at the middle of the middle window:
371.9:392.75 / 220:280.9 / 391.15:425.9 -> -0.11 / 178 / 142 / 148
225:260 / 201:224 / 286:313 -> -0.22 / 144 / 151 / 146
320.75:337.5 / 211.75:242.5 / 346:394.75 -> 0.04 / 163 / 163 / 163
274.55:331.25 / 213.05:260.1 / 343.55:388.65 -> 0.11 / 172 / 164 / 168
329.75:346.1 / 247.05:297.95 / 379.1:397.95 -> 0.05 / 181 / 159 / 168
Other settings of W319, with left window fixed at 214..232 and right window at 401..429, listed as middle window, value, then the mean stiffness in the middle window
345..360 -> -1.6 N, 158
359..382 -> -4.3 N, 168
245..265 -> -4.5 N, 187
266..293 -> -4.5 N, 176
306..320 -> 4.3 N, 102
